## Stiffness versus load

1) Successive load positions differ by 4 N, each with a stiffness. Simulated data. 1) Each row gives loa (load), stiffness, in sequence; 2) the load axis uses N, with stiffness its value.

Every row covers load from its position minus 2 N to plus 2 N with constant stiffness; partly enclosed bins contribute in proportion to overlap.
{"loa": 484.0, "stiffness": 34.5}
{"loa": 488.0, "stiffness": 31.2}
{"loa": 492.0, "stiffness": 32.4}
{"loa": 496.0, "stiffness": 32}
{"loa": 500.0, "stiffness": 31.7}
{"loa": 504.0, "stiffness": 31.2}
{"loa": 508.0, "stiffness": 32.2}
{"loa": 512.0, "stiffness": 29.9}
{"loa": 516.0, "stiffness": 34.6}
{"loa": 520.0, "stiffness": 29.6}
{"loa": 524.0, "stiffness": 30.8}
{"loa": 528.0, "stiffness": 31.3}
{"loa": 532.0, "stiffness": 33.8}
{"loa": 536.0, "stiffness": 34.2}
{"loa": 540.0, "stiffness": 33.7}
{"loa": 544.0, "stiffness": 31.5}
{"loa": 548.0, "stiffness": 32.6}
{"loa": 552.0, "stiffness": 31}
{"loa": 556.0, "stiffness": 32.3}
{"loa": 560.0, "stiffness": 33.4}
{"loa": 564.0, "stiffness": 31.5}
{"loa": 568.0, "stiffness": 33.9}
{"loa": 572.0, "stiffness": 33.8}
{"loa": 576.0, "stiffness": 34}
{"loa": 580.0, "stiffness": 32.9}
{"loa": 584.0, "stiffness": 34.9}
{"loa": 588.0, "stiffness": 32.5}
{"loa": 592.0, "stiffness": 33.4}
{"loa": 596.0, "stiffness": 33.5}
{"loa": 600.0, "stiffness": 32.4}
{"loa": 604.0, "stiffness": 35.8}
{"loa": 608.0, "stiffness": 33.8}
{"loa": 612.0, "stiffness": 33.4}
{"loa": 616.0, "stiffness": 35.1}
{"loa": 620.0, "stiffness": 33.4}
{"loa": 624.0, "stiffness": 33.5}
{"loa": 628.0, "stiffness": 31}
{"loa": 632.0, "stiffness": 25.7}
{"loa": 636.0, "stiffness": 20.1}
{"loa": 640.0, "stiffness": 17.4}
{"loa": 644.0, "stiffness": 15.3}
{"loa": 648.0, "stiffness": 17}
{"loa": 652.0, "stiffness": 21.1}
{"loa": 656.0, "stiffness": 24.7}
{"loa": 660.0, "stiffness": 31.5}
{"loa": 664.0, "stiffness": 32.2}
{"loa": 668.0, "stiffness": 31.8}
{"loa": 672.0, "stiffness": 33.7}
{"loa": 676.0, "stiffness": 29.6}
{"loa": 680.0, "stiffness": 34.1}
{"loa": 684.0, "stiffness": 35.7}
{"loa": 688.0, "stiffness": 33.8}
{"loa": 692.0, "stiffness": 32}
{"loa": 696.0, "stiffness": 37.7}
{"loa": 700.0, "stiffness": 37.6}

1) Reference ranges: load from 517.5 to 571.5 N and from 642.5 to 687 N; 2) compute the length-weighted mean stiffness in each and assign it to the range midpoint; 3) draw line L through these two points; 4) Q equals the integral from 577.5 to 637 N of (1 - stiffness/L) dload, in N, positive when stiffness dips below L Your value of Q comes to -4.2 N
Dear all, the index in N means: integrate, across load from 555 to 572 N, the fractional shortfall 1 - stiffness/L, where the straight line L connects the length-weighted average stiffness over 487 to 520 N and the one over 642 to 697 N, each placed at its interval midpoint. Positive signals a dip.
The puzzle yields -1.2 N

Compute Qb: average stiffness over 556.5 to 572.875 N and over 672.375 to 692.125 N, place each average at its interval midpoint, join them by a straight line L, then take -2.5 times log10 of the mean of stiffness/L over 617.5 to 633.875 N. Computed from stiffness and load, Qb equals 0.07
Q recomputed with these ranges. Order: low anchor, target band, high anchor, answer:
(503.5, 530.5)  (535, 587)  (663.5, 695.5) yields -1.85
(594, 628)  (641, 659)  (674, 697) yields 7.27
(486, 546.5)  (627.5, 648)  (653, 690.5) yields 7.08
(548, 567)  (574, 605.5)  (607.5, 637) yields -2.06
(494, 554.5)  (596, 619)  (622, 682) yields -4.49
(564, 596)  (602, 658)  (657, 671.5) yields 9.43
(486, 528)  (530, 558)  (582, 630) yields -0.38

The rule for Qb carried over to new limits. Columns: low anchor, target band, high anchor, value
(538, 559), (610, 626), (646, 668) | -0.199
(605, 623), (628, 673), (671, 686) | 0.334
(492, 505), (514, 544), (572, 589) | 0.000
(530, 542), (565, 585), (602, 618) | 0.016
